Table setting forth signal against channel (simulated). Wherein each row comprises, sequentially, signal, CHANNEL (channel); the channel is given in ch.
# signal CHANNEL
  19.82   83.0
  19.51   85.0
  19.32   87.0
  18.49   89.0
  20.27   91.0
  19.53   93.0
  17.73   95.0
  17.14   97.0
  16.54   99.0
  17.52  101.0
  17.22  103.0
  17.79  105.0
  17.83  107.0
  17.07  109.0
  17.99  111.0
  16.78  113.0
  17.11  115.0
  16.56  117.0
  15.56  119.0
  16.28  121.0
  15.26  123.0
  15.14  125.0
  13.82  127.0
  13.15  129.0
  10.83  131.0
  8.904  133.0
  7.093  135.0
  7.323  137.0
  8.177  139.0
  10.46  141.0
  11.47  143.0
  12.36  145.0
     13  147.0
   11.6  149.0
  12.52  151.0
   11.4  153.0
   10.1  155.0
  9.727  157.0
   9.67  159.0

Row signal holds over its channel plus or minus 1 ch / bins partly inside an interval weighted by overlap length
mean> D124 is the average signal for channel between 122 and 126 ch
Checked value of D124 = 15.2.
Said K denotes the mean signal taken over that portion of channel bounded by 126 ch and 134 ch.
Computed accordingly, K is 11.7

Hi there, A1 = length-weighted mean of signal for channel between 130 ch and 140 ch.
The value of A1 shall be 8.47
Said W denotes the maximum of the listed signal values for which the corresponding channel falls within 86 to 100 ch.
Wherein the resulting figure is 20.27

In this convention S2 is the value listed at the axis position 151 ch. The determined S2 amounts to 12.52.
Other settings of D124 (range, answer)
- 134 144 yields 8.9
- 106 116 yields 17.4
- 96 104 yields 17.1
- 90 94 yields 19.9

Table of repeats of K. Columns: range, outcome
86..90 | 18.9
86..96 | 19.1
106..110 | 17.4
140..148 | 11.8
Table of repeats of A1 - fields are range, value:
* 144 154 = 12.2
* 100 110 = 17.5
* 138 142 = 9.32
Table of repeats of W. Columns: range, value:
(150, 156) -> 12.52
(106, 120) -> 17.99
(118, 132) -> 16.28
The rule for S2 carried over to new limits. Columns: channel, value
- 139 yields 8.177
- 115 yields 17.11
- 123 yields 15.26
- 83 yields 19.82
